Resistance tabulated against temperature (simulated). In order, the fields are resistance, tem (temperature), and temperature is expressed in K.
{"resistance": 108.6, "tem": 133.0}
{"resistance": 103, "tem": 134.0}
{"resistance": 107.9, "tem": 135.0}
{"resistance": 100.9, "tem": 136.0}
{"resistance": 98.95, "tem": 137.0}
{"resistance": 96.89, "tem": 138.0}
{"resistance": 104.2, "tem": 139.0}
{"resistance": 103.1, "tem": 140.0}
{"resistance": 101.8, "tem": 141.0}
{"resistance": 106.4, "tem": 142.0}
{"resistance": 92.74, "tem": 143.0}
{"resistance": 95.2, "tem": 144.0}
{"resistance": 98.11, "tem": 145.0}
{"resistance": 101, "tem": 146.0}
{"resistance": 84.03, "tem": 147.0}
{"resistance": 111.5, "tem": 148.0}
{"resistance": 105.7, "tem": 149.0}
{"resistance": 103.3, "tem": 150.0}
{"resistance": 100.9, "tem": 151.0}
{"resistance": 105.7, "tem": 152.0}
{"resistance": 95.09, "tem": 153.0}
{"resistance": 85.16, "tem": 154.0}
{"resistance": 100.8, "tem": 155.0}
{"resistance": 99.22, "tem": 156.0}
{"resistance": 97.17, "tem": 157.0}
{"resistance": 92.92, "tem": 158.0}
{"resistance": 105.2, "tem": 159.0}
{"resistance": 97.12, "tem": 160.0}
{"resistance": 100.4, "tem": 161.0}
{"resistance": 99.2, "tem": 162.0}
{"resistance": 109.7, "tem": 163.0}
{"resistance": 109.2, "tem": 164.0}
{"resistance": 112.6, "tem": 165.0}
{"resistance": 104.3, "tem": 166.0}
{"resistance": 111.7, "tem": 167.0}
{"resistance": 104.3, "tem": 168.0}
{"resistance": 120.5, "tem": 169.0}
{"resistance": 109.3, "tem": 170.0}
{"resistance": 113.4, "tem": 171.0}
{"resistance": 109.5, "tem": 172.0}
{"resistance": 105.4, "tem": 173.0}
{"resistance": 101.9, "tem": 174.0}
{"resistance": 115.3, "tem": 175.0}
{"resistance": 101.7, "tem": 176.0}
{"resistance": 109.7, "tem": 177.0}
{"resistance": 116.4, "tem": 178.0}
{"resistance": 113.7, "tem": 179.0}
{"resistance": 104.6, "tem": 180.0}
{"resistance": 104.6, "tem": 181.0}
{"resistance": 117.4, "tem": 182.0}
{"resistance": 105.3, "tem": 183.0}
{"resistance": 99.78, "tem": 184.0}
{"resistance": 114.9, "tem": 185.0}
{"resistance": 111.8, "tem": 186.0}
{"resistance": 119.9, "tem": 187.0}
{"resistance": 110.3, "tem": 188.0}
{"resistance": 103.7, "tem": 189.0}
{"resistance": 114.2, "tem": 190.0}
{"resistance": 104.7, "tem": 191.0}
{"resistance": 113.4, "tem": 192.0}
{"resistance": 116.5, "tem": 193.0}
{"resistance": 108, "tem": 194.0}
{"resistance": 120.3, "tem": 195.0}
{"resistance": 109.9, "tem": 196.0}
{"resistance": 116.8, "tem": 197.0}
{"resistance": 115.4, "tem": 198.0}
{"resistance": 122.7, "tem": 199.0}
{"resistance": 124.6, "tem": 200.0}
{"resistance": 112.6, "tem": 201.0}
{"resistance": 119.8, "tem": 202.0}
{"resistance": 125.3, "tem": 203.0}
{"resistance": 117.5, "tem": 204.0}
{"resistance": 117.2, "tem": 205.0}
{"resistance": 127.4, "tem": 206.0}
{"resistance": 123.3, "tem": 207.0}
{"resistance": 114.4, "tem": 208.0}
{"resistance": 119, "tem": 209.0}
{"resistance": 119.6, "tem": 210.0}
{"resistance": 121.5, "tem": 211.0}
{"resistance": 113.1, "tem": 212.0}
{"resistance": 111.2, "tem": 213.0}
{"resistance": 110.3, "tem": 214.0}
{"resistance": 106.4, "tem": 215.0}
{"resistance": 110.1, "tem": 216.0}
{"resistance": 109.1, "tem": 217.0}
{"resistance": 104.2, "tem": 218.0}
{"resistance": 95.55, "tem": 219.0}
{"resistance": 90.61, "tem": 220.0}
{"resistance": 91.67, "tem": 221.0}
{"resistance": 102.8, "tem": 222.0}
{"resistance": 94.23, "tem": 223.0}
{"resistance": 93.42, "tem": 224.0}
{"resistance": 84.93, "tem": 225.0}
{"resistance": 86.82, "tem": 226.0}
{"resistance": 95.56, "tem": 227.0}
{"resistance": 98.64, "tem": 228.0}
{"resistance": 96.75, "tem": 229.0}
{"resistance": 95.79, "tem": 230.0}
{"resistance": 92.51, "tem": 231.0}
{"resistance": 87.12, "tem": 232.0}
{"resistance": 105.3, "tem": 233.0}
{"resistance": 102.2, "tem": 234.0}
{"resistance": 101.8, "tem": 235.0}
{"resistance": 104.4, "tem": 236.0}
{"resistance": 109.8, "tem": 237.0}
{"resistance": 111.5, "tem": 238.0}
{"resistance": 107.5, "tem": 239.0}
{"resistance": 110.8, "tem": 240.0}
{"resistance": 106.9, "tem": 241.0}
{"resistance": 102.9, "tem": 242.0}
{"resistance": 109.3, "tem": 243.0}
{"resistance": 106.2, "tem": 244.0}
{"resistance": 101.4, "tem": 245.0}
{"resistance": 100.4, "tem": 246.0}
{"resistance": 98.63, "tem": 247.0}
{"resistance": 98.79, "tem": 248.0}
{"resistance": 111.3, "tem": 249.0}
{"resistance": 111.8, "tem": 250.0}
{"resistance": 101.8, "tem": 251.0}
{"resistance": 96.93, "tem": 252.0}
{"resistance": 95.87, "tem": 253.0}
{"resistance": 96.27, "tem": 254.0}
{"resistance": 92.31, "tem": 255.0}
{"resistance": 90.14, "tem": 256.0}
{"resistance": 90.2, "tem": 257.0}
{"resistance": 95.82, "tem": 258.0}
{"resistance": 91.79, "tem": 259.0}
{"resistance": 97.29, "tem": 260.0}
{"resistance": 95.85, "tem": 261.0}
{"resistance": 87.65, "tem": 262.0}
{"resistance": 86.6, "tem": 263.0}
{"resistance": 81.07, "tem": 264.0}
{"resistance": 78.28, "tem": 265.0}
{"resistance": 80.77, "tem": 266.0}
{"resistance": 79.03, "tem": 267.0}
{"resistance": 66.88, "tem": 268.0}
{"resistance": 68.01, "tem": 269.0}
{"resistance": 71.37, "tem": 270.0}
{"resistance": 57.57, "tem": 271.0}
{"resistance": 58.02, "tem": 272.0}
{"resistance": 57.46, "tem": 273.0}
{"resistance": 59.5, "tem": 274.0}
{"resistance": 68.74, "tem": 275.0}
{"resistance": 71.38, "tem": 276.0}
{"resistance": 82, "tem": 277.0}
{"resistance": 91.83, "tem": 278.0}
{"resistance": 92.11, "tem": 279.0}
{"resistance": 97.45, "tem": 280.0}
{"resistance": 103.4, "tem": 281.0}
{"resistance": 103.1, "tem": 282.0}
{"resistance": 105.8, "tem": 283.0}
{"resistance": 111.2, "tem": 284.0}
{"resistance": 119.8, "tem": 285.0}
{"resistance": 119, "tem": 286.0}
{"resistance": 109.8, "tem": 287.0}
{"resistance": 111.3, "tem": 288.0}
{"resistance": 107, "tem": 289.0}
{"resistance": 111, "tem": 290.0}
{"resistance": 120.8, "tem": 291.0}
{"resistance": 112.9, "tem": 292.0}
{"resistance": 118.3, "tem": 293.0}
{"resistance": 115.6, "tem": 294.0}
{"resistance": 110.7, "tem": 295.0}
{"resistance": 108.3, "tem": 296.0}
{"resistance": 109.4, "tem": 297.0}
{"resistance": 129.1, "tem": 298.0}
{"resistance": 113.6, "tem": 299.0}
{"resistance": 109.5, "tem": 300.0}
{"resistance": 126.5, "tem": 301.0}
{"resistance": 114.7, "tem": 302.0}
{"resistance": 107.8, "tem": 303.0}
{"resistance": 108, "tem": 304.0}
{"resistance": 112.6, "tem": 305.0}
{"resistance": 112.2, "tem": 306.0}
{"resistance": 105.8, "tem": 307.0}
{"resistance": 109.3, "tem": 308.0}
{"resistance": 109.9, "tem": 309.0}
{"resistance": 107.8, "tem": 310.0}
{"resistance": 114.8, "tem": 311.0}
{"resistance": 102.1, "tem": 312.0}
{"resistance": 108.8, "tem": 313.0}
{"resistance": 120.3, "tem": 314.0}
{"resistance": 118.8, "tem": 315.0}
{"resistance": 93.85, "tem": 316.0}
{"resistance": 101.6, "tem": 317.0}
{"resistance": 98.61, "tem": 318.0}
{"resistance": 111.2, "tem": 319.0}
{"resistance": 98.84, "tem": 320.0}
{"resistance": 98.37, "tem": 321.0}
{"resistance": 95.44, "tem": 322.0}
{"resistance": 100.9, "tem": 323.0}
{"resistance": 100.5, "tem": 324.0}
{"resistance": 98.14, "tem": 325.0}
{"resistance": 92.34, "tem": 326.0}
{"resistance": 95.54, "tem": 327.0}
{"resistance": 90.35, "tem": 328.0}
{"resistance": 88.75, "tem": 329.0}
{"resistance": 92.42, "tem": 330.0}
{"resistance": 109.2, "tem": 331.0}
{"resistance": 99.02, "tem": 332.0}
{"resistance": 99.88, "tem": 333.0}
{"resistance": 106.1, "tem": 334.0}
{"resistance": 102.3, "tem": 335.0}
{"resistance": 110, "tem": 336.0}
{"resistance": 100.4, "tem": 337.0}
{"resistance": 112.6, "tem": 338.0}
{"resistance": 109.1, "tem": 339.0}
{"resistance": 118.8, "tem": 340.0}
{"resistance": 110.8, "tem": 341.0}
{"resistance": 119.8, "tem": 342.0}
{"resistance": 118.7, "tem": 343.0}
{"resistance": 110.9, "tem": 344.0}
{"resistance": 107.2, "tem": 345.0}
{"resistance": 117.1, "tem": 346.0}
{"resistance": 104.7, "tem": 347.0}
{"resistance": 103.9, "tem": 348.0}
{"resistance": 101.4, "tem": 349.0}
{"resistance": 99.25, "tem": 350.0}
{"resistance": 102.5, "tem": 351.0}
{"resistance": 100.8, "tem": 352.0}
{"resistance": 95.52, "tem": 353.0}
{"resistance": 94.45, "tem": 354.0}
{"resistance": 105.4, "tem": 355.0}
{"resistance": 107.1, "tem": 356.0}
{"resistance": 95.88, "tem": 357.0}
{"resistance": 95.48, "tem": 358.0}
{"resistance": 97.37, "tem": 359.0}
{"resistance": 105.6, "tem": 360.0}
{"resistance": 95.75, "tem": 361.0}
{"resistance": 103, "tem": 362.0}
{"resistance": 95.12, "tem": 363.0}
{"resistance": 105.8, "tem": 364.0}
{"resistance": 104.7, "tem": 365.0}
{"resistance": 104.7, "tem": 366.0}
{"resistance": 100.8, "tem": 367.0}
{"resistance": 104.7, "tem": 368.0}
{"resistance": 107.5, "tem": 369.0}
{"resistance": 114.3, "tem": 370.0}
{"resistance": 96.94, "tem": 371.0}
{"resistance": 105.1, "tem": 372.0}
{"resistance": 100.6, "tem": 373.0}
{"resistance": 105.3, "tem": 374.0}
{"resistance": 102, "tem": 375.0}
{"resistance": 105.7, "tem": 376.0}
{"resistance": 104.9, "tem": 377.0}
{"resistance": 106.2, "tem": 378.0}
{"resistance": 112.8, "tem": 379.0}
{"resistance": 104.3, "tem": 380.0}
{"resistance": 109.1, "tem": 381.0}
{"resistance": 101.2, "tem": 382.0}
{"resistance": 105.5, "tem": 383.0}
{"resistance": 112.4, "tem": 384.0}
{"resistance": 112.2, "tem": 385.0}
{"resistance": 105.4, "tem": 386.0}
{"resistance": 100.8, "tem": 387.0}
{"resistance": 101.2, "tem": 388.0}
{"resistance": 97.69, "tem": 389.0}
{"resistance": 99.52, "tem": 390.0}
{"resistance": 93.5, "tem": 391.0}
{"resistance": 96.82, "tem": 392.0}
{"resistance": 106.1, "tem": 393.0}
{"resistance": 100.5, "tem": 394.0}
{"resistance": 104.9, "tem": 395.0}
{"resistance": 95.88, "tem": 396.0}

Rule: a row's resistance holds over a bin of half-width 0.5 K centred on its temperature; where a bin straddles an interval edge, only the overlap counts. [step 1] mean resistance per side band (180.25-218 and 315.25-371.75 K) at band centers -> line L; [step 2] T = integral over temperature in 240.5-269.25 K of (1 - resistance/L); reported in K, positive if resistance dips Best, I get 4.14 K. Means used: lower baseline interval 114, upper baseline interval 103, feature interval 94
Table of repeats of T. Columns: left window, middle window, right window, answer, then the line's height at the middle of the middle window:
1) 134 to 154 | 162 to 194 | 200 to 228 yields -1.73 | 104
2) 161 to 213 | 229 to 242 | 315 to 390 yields 0.86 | 110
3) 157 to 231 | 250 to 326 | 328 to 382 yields 5.12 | 106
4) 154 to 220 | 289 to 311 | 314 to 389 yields -1.49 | 106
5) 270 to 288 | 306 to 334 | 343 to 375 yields -1.89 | 96.2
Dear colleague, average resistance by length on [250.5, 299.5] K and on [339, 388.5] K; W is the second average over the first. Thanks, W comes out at 1.11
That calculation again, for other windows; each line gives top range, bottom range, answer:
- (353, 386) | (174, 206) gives 0.92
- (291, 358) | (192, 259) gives 1.01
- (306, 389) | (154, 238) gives 0.97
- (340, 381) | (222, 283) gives 1.14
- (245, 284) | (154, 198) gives 0.81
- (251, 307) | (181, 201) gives 0.86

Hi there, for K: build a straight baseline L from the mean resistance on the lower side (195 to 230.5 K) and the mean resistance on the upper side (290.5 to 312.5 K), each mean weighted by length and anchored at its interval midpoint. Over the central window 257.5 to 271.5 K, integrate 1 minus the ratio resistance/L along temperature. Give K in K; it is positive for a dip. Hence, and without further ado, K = 3.7 K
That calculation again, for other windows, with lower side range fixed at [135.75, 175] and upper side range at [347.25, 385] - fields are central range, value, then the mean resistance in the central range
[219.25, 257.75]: 1.3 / 99.3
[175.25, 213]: -4.3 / 114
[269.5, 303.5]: 0.9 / 100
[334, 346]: -0.9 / 111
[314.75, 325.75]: 0.2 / 101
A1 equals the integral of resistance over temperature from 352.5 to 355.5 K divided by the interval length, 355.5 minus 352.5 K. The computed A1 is 98.5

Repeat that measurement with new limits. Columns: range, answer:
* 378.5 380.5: 109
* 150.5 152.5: 103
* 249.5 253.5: 102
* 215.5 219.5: 105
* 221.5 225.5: 93.8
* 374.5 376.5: 104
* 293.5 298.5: 115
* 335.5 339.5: 108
